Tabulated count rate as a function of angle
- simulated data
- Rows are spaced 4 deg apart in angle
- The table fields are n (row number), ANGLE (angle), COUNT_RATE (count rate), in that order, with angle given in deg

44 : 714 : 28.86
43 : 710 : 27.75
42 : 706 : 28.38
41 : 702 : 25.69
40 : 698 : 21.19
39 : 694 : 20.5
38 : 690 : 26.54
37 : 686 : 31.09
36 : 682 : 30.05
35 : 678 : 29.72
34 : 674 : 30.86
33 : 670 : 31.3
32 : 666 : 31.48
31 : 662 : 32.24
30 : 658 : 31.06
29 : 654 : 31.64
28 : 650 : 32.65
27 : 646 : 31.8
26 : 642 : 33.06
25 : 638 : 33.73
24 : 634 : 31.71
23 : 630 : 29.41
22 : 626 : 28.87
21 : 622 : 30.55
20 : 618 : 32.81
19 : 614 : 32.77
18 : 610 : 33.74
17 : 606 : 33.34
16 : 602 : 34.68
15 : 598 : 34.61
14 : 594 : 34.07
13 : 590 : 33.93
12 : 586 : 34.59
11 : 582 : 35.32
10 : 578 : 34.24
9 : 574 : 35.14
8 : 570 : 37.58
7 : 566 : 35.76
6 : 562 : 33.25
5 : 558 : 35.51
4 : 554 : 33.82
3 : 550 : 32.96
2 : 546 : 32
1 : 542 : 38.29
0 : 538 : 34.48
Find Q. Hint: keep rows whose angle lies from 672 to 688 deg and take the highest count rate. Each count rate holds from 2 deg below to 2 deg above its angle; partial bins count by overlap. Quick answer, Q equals 31.09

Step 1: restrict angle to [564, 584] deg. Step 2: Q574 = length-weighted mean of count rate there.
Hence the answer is 35.6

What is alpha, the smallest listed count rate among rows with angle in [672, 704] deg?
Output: 20.5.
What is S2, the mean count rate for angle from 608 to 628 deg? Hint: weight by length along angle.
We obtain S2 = 31.7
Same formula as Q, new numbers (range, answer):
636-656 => 33.73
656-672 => 32.24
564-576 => 37.58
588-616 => 34.68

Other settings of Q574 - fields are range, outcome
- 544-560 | 33.6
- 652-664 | 31.6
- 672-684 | 30.2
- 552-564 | 34.2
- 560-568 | 34.5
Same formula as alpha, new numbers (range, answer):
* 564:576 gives 35.14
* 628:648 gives 29.41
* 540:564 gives 32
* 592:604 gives 34.07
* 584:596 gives 33.93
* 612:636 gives 28.87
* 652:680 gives 29.72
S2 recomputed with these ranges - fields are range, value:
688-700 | 22.7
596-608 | 34.2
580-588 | 35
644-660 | 31.8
